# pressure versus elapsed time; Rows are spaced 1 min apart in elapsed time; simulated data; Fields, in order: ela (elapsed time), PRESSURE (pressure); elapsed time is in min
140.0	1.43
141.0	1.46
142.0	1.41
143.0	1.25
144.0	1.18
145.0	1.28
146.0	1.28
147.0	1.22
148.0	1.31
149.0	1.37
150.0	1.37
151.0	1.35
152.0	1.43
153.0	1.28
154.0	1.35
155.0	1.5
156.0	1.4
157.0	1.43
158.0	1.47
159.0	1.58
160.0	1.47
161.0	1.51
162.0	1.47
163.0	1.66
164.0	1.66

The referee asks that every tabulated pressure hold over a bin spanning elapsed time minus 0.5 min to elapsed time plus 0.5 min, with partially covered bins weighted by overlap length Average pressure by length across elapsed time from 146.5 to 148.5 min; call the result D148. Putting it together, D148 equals 1.27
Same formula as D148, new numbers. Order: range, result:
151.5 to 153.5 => 1.35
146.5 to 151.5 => 1.32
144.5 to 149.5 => 1.29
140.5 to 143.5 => 1.37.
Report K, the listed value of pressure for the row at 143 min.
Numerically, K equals 1.25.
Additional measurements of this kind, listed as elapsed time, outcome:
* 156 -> 1.4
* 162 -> 1.47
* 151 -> 1.35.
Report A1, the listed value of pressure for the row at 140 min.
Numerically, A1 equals 1.43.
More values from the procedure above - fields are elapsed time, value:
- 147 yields 1.22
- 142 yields 1.41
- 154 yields 1.35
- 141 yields 1.46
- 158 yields 1.47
